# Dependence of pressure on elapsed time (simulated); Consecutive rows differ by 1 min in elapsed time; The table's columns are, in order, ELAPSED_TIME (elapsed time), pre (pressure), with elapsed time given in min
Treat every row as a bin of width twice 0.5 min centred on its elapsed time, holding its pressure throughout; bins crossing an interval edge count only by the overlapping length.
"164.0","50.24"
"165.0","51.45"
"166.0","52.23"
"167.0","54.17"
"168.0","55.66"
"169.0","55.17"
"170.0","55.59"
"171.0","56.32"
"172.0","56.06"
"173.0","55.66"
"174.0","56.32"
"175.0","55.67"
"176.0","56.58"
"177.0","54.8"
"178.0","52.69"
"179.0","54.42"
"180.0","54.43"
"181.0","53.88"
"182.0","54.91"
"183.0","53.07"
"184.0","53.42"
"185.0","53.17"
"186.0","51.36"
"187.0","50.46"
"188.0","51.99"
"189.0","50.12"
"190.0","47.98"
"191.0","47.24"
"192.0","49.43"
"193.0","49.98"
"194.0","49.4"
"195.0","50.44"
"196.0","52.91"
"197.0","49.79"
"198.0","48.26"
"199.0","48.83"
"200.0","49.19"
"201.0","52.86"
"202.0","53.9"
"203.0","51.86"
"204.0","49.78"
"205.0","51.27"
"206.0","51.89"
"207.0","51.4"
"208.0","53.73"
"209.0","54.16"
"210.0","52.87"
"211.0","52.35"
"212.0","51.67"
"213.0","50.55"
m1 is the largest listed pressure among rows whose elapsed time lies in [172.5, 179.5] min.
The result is 56.58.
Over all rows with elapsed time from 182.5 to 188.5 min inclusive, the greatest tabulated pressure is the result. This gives 53.42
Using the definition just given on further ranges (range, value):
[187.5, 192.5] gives 51.99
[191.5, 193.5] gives 49.98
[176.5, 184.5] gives 54.91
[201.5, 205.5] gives 53.9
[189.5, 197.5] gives 52.91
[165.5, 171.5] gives 56.32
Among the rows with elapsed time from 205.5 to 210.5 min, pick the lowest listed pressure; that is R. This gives 51.4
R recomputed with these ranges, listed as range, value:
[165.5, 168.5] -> 52.23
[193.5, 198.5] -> 48.26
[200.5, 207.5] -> 49.78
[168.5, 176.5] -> 55.17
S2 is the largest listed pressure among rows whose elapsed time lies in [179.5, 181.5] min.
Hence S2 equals 54.43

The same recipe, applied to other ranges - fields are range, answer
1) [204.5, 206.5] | 51.89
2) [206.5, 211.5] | 54.16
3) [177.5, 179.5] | 54.42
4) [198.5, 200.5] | 49.19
